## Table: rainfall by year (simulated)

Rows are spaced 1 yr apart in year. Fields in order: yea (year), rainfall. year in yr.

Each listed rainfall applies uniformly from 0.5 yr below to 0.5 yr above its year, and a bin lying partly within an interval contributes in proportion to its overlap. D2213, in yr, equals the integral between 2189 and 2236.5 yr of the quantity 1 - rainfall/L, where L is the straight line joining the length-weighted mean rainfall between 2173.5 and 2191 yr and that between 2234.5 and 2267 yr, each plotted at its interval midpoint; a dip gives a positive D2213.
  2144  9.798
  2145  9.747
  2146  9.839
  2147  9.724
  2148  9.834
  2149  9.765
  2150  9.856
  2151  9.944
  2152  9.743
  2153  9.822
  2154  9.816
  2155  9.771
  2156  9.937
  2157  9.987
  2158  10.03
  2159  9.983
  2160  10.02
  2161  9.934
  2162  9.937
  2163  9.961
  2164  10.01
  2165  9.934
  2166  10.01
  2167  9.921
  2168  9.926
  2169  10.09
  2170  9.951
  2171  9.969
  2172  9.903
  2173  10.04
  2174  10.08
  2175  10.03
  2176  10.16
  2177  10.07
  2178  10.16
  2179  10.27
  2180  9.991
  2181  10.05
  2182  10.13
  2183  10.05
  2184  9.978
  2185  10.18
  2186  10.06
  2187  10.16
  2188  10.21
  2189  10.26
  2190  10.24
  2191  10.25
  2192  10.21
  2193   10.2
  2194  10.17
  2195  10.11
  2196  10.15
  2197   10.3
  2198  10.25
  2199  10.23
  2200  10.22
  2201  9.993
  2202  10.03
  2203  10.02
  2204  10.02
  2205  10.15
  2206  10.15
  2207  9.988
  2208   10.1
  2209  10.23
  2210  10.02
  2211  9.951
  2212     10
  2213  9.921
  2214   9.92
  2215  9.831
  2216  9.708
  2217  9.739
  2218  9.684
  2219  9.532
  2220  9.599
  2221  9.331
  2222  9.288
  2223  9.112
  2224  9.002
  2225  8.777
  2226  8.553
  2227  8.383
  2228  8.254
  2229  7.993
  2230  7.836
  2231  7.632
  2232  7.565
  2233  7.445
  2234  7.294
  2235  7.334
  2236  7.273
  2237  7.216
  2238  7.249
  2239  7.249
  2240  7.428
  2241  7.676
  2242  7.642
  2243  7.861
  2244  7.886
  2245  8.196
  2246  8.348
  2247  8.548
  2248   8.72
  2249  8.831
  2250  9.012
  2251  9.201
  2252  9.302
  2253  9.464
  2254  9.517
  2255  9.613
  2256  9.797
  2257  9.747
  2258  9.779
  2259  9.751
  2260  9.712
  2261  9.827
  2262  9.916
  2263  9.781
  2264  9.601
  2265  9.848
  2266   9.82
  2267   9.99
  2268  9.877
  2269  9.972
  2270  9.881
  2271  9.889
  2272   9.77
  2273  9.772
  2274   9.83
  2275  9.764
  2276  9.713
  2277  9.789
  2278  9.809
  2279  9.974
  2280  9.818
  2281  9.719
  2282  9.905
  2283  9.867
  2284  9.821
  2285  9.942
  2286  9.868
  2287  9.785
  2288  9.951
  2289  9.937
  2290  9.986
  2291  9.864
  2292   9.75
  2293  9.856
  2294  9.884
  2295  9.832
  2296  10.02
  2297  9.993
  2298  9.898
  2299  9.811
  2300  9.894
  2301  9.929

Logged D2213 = 0.7 yr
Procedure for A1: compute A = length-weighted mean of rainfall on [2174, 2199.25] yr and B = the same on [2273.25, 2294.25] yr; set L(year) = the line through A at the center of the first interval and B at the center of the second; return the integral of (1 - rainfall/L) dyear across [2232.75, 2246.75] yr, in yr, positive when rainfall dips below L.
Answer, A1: 3.35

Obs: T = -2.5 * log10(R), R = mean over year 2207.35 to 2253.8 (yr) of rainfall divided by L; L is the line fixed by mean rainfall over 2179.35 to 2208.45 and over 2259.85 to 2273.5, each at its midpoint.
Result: 0.15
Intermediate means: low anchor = 10.1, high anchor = 9.84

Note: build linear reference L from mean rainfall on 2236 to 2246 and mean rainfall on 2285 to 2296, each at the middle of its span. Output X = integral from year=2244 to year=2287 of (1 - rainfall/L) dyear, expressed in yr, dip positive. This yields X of -4.2 yr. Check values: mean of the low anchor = 7.62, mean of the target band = 9.58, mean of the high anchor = 9.88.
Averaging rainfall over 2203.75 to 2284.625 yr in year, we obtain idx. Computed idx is 9.18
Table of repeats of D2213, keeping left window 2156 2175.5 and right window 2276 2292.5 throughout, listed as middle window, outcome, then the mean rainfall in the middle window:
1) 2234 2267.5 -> 3.7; 8.8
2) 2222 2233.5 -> 1.9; 8.28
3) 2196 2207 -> -0.2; 10.1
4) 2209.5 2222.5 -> 0.3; 9.73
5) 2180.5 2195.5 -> -0.3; 10.2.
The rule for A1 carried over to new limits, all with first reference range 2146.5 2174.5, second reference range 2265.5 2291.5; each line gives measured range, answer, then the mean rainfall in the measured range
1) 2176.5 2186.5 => -0.2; 10.1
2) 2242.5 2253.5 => 1.3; 8.67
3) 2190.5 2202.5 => -0.3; 10.2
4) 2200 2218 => -0.2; 9.98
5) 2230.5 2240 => 2.4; 7.37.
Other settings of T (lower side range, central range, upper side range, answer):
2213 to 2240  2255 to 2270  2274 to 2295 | -0.05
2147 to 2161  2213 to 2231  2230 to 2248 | -0.12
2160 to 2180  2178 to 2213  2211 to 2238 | -0.08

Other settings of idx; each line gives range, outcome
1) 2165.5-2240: 9.52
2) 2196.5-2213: 10.1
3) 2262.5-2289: 9.84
